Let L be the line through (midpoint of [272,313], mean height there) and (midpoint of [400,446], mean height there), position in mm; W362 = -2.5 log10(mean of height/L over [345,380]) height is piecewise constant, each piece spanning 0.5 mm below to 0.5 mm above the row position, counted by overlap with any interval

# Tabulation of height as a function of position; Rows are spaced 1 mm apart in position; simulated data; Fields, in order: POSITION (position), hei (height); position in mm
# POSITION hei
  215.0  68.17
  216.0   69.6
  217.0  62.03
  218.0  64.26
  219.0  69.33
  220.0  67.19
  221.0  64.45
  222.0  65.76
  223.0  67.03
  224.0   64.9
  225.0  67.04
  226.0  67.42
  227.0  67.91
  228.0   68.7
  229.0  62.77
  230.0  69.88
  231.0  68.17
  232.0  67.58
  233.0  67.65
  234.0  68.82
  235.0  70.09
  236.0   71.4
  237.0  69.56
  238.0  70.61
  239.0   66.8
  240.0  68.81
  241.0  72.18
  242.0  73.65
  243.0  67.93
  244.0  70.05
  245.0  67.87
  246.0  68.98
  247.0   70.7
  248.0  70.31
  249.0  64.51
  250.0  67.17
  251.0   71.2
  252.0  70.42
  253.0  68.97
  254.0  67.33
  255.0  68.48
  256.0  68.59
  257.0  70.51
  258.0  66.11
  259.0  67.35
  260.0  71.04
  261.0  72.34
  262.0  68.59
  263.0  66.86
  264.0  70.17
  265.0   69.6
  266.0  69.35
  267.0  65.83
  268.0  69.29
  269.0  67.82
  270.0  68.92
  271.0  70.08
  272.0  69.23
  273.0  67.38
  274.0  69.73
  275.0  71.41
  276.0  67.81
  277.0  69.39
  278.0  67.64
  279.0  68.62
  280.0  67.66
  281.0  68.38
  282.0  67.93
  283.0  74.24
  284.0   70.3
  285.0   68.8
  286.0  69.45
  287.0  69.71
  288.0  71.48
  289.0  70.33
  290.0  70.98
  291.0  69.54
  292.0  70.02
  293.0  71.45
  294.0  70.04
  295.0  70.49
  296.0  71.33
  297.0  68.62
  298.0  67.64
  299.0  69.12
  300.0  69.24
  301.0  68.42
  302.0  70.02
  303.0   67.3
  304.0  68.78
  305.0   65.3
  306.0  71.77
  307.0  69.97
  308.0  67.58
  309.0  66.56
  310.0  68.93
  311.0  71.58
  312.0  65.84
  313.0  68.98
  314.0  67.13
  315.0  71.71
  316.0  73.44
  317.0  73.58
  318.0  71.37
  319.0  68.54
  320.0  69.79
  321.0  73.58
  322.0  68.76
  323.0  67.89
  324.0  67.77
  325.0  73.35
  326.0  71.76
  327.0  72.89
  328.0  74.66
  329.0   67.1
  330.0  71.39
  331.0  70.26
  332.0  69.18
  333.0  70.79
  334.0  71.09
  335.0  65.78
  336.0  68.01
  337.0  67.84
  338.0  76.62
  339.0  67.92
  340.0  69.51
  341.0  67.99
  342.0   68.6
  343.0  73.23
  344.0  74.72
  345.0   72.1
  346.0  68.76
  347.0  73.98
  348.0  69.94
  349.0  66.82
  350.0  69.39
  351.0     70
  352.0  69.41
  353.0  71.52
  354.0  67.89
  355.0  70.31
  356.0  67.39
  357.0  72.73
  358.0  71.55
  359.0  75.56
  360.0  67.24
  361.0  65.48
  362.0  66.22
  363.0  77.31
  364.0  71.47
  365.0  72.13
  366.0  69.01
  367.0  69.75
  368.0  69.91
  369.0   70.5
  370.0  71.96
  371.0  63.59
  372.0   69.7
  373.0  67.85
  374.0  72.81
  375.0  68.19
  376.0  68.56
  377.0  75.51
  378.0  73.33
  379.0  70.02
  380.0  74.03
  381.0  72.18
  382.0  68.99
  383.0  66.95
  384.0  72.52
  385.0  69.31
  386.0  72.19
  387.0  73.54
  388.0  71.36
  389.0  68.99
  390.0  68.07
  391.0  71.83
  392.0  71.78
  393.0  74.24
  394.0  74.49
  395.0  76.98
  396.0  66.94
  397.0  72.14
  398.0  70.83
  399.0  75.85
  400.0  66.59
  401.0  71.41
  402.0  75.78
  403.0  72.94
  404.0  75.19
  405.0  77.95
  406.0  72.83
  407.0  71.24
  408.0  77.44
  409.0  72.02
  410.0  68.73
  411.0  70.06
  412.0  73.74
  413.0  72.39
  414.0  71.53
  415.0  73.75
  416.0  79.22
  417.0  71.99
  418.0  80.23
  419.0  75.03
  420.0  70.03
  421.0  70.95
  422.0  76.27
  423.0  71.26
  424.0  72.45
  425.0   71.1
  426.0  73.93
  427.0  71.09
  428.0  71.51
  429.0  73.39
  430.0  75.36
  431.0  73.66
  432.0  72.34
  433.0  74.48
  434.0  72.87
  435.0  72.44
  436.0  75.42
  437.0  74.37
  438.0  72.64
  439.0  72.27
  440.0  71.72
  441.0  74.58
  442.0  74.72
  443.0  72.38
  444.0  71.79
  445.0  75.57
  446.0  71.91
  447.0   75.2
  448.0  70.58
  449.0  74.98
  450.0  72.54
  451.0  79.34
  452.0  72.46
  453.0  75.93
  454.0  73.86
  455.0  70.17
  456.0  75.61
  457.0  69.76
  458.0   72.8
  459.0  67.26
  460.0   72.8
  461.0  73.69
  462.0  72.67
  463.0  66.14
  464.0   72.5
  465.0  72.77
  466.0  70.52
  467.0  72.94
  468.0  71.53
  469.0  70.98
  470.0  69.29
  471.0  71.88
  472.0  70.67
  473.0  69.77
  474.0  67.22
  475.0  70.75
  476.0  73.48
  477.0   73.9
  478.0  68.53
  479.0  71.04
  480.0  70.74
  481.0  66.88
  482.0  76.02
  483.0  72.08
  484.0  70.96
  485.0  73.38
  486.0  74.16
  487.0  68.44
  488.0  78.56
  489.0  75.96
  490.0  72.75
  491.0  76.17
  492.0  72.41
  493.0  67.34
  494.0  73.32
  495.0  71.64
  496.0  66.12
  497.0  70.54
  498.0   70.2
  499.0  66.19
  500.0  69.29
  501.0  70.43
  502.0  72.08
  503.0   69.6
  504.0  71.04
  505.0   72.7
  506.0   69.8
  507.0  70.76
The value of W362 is 0.02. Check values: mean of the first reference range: 69.3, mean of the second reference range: 73.3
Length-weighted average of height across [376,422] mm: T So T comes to 72.5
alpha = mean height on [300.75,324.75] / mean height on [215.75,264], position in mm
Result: 1.02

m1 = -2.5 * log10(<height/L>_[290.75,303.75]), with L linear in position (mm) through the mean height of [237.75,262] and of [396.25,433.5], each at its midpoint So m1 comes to 0.01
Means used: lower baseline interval 69.2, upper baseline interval 73.1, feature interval 69.5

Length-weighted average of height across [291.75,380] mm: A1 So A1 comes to 70.1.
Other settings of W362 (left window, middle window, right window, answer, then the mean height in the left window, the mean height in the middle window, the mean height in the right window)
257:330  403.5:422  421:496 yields -0.03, 69.5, 73.6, 72.4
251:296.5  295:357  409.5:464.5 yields 0.01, 69.4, 69.9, 73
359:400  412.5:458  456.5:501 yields -0.04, 70.8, 73.4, 71.3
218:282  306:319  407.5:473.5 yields 0.00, 68.6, 69.8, 72.8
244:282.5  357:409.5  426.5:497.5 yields -0.01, 68.8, 71.4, 72.3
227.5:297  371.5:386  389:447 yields 0.02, 69.2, 70.8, 73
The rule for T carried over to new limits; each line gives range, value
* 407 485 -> 72.6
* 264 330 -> 69.6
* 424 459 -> 73.2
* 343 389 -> 70.5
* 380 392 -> 70.7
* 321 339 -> 70.3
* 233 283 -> 69.1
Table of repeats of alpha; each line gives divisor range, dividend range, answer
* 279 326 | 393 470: 1.05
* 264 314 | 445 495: 1.04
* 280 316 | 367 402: 1.02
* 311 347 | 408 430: 1.04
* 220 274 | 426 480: 1.06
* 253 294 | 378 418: 1.05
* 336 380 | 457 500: 1.01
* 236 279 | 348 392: 1.02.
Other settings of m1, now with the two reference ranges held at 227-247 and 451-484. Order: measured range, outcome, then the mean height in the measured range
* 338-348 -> -0.01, 71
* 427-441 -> -0.03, 73.2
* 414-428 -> -0.04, 73.5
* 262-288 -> 0.01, 69.1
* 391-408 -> -0.03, 73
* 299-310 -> 0.02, 68.5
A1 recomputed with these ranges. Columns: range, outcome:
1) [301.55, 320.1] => 69.4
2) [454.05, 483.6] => 71.2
